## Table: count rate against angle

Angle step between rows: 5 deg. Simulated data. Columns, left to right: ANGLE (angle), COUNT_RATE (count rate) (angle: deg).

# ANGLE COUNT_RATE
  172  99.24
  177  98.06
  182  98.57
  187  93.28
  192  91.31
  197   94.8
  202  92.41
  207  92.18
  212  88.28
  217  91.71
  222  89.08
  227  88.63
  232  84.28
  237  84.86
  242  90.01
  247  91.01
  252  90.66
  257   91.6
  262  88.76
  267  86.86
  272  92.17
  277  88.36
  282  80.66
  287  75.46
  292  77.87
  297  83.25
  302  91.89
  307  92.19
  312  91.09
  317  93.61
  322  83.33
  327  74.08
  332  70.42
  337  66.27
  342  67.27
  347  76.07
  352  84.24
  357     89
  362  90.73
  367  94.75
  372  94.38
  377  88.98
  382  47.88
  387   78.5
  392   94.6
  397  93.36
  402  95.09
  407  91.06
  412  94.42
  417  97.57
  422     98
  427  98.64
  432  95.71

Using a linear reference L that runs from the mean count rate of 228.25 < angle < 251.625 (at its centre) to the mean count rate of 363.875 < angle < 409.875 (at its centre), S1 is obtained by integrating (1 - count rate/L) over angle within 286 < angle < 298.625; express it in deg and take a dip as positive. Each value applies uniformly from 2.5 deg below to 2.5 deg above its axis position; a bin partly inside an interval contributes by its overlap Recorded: 1.2 deg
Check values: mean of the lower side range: 87.9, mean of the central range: 79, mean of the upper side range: 86.6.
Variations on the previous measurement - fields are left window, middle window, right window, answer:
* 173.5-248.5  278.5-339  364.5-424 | 5.5 deg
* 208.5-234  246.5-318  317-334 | -4.1 deg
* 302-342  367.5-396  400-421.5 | 2.5 deg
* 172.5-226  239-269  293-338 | -0.4 deg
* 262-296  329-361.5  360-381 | 4.2 deg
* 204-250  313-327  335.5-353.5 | -1.8 deg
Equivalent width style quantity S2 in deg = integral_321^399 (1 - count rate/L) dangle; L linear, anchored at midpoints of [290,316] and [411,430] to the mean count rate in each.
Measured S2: 9.91 deg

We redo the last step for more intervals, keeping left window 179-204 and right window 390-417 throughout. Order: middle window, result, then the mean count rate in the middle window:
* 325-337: 3.0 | 70.9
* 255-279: 1.2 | 89.5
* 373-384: 2.5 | 72.9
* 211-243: 2.1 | 88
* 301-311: 0.2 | 91.9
